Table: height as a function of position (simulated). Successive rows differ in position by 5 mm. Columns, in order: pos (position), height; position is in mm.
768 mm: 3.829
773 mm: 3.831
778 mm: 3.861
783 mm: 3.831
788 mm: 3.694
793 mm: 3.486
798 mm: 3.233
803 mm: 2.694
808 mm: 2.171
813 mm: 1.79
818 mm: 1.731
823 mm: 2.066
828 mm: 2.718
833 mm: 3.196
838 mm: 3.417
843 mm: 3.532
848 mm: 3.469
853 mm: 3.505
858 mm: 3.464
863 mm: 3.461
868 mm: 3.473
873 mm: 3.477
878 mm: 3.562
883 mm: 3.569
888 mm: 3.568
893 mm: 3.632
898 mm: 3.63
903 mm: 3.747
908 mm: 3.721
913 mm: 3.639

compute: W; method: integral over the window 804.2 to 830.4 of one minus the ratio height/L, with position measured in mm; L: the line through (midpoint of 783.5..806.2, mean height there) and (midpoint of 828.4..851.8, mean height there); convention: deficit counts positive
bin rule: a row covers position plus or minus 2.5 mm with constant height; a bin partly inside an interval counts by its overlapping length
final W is 9.4 mm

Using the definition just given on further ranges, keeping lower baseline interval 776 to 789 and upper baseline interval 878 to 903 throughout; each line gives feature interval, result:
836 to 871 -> 1.9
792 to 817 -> 8.0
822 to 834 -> 3.4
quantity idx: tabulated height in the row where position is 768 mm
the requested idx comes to 3.829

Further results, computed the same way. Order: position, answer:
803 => 2.694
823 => 2.066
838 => 3.417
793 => 3.486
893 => 3.632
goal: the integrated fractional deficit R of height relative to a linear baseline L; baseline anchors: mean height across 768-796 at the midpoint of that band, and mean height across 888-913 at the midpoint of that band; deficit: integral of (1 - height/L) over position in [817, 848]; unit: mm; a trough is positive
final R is 6.9 mm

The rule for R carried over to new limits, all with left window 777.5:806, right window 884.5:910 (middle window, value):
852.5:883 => 0.8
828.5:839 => 1.0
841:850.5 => 0.1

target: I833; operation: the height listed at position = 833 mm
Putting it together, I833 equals 3.196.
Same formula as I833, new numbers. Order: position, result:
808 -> 2.171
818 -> 1.731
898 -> 3.63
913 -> 3.639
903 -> 3.747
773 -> 3.831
